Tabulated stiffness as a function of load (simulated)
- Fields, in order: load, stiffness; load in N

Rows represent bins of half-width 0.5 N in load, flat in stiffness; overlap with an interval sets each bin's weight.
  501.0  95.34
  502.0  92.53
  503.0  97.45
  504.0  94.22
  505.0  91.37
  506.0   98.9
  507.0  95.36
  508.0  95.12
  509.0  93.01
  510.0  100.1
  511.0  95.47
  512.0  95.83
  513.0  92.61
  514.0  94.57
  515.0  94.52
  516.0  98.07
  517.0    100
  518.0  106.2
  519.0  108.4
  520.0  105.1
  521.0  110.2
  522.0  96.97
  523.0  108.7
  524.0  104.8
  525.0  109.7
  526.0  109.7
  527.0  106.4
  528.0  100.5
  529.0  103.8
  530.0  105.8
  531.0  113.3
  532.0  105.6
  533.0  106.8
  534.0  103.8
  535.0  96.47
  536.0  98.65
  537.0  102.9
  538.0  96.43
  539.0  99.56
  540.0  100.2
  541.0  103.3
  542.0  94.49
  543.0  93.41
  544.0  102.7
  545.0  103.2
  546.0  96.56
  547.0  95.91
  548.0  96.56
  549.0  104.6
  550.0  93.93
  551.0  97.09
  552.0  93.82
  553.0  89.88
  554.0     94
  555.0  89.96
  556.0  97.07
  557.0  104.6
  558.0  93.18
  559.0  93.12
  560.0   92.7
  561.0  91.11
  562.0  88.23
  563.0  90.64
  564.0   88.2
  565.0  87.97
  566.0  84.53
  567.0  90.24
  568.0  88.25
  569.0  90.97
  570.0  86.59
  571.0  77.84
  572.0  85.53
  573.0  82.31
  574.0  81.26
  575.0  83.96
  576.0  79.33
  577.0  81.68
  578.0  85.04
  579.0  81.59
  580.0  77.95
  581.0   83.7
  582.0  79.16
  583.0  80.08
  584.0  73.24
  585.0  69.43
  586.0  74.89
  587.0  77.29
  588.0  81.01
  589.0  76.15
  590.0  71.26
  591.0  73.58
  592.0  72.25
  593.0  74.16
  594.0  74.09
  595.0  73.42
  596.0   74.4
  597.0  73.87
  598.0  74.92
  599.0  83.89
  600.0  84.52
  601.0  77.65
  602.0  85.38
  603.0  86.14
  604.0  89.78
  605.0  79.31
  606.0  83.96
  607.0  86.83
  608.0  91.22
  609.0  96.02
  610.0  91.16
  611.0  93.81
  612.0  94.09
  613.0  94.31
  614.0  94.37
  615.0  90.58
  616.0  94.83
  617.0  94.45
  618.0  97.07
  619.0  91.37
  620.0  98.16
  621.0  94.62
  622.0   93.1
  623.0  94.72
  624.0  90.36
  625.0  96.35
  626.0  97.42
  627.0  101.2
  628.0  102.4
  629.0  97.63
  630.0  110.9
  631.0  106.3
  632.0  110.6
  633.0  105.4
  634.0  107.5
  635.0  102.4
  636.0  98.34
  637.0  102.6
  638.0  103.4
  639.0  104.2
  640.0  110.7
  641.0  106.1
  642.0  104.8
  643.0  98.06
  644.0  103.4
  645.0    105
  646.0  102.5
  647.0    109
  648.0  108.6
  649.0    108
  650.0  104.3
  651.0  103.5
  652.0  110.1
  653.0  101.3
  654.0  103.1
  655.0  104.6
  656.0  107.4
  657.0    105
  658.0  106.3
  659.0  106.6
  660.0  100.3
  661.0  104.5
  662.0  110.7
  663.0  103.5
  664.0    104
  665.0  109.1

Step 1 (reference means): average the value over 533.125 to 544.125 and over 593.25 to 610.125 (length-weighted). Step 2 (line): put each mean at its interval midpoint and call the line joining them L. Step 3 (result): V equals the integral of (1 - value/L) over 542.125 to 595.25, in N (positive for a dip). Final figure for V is 3.02 N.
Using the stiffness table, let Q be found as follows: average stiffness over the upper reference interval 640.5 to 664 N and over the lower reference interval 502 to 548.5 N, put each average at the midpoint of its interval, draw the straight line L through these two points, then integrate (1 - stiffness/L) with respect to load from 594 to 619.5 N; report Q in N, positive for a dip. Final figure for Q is 4.1 N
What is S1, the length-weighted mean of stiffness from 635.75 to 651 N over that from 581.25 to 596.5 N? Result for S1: 1.4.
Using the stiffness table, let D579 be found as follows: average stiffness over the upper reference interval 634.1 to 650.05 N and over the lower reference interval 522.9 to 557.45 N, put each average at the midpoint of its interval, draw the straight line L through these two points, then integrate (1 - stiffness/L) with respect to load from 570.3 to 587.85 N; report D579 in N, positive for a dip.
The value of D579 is 3.84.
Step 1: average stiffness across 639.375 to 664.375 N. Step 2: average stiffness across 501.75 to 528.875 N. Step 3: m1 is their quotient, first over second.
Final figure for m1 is 1.1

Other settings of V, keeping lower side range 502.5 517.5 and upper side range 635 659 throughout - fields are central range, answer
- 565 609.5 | 8.8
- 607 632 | 1.6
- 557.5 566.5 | 0.8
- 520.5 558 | -1.2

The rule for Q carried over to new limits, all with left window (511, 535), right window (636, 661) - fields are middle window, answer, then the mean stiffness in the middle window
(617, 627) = 0.90 N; 95.1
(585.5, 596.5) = 3.10 N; 74.8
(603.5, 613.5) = 1.37 N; 90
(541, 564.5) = 1.91 N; 95.2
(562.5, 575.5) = 2.23 N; 86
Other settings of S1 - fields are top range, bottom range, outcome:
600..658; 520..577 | 1.03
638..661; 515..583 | 1.10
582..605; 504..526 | 0.78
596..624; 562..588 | 1.08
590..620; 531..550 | 0.85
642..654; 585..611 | 1.30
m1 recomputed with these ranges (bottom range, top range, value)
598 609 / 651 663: 1.24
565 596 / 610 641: 1.24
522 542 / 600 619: 0.87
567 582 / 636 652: 1.26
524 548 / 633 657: 1.03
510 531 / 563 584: 0.82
